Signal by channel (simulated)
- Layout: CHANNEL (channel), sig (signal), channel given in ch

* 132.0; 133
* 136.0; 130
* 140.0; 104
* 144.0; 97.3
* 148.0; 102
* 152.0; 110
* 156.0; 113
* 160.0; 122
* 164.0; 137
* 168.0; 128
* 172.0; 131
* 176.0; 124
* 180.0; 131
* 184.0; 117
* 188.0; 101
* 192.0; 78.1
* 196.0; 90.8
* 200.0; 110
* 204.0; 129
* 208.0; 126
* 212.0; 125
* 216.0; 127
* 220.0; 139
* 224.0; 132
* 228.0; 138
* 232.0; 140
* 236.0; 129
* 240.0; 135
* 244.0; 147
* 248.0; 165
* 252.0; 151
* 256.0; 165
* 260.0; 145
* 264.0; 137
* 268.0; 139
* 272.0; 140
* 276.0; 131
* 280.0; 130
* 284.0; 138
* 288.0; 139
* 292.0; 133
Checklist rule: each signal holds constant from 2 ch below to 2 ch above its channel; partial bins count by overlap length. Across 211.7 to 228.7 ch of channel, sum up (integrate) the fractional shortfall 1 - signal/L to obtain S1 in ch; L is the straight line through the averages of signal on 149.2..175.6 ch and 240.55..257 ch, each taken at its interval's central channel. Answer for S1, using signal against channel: 1.4 ch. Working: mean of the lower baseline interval 123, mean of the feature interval 132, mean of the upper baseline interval 155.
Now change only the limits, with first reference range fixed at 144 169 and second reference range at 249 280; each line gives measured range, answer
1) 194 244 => 1.9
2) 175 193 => 1.8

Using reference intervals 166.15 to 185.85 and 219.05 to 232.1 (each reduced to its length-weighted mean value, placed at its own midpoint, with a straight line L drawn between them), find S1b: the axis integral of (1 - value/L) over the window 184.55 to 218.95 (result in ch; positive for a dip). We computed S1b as 5.2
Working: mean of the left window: 126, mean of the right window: 137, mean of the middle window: 112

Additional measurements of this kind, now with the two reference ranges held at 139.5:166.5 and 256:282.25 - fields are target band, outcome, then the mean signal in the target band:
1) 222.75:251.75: -2.1 ch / 142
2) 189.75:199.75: 2.7 ch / 89.3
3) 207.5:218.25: 0.0 ch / 126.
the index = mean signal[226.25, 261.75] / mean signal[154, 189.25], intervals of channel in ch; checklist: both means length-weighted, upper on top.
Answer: 1.2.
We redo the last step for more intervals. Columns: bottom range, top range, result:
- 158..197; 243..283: 1.24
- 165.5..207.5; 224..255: 1.25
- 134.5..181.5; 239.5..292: 1.20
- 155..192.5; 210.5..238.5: 1.11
